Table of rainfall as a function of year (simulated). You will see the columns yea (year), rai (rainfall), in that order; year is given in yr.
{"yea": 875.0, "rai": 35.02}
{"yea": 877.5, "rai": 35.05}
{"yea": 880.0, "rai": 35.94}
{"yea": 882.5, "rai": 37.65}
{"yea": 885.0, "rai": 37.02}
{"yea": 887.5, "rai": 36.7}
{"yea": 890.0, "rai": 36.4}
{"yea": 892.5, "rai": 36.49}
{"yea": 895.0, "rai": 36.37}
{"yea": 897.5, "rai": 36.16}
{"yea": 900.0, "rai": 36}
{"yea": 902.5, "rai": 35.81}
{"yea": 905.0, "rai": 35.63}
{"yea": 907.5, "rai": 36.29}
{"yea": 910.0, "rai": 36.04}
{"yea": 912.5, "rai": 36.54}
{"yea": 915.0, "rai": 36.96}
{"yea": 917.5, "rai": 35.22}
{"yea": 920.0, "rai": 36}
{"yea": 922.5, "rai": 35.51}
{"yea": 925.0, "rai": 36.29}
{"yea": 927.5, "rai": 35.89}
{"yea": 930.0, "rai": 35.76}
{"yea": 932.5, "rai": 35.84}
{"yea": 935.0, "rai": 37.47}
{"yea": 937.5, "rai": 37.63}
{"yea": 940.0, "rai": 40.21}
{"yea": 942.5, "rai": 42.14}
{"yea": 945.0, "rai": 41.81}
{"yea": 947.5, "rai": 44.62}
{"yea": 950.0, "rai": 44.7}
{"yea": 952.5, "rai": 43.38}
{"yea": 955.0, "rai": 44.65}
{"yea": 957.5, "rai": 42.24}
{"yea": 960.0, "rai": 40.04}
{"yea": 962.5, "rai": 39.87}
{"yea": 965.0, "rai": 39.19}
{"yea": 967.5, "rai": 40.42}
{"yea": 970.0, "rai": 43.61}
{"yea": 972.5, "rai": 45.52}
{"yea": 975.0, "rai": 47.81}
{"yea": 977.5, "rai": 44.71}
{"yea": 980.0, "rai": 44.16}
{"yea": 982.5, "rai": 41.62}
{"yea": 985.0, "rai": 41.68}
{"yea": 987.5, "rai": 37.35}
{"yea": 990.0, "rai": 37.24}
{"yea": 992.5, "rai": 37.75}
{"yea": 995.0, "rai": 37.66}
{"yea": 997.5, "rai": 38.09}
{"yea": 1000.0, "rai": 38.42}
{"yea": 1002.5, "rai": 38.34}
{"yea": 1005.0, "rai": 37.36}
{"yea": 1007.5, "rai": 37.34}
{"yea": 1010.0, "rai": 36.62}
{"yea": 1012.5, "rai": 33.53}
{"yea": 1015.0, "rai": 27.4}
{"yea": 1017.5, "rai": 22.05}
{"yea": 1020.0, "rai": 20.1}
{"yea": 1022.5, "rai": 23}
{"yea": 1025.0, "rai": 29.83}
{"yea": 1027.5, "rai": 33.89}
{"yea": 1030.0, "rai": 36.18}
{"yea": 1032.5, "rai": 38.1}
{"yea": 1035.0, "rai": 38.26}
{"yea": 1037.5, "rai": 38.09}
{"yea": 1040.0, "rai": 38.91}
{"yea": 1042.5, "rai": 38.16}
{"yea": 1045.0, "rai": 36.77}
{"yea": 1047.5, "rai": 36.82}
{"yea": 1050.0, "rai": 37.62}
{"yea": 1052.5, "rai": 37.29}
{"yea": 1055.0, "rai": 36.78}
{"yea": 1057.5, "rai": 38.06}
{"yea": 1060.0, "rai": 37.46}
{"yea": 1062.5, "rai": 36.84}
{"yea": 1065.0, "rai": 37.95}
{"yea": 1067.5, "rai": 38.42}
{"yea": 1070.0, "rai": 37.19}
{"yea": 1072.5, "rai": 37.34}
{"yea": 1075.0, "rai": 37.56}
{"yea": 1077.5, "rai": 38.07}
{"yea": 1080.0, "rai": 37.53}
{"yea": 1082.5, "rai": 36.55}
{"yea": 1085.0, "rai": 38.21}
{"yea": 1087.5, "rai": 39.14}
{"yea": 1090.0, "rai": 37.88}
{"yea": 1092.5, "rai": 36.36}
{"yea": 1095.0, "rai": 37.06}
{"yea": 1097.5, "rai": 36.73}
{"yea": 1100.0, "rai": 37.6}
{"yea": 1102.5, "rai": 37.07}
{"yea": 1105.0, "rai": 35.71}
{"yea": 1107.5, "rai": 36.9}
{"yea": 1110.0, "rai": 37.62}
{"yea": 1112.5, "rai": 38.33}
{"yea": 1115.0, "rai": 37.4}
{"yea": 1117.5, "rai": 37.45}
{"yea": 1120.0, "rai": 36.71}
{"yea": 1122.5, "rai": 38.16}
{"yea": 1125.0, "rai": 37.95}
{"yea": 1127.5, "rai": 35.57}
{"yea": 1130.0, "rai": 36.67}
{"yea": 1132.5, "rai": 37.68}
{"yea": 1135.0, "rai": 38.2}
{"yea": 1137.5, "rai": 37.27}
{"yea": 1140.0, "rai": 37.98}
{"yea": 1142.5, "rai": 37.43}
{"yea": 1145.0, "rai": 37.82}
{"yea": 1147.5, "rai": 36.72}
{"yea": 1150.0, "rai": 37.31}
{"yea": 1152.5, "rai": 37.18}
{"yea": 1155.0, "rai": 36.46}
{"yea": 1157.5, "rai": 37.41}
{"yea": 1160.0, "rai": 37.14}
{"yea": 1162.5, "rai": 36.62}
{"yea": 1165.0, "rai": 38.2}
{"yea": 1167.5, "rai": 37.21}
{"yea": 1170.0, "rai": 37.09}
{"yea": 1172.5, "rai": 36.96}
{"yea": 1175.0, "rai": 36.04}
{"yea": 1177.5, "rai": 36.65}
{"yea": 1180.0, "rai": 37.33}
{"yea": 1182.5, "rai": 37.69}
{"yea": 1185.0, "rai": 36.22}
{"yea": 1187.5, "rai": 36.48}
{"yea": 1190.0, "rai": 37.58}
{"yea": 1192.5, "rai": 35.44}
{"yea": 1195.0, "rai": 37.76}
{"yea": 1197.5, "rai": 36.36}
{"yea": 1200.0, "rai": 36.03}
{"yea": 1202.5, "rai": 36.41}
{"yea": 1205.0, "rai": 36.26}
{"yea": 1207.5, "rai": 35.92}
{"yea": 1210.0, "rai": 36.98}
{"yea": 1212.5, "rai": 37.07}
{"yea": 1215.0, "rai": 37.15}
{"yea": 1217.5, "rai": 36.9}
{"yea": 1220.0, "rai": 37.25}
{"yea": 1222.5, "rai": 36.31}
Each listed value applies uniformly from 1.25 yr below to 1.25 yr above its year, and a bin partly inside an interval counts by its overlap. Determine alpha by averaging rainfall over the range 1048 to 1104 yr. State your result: 37.5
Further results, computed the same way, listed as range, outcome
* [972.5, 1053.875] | 36.5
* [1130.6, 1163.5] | 37.3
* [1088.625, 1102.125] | 37.1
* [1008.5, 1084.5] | 35.1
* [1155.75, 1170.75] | 37.3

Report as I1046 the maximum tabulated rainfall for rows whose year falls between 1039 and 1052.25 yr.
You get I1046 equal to 38.91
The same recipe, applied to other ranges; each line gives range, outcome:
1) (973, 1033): 47.81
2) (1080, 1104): 39.14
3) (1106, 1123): 38.33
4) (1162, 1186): 38.2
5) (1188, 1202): 37.76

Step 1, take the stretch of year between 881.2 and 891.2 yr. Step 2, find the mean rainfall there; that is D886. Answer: 36.9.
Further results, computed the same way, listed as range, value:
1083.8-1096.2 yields 37.7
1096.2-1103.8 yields 37.1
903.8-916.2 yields 36.3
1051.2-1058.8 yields 37.4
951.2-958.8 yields 43.4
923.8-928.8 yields 36.1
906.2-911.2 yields 36.2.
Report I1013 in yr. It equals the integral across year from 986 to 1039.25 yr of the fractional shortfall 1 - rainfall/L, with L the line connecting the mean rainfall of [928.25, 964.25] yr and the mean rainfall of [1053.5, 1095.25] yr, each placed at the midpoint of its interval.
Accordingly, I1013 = 6.63 yr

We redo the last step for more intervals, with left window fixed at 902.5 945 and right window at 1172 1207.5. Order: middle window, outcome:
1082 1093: -0.3 yr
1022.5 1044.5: 0.7 yr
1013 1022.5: 3.3 yr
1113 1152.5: -0.7 yr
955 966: -1.2 yr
